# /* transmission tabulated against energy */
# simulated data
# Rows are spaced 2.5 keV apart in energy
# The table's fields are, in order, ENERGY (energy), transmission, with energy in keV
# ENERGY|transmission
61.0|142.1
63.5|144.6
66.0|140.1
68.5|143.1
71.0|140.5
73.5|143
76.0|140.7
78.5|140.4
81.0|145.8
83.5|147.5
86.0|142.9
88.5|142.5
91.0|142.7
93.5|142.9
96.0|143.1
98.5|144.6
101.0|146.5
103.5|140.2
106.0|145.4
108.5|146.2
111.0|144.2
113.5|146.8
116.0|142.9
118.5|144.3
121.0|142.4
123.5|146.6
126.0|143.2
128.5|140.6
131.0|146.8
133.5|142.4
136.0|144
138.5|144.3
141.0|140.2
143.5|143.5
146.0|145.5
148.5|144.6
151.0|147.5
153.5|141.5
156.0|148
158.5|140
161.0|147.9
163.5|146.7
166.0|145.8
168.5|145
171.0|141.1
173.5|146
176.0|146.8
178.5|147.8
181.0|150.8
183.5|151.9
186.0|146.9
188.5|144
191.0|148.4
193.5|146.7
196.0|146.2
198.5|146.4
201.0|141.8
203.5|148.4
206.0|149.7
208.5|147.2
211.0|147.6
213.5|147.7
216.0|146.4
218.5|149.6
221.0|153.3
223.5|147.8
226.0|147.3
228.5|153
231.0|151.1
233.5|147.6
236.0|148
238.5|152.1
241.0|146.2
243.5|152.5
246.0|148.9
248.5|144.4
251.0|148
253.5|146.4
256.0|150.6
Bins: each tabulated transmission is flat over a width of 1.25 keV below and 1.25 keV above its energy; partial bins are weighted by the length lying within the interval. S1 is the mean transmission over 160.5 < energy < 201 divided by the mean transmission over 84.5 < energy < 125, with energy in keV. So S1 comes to 1.0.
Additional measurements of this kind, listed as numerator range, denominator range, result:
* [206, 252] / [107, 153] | 1.03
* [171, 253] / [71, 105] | 1.03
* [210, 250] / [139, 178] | 1.03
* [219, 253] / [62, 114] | 1.04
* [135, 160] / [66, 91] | 1.01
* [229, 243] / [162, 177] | 1.03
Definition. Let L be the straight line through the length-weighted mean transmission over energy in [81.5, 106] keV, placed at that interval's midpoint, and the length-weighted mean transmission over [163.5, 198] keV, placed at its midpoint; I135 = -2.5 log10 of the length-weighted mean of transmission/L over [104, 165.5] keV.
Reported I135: 0.01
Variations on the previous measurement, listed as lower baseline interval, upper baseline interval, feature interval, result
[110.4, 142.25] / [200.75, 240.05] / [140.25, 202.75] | 0.00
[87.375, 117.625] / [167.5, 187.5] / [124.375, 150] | 0.01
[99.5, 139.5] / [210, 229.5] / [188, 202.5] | 0.02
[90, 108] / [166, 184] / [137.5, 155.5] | 0.01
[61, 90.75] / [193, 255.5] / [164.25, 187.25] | 0.00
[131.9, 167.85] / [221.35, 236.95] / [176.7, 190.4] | -0.01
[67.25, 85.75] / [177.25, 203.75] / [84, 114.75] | 0.00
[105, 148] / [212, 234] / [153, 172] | 0.01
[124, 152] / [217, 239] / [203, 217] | 0.01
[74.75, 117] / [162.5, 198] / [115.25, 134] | 0.01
